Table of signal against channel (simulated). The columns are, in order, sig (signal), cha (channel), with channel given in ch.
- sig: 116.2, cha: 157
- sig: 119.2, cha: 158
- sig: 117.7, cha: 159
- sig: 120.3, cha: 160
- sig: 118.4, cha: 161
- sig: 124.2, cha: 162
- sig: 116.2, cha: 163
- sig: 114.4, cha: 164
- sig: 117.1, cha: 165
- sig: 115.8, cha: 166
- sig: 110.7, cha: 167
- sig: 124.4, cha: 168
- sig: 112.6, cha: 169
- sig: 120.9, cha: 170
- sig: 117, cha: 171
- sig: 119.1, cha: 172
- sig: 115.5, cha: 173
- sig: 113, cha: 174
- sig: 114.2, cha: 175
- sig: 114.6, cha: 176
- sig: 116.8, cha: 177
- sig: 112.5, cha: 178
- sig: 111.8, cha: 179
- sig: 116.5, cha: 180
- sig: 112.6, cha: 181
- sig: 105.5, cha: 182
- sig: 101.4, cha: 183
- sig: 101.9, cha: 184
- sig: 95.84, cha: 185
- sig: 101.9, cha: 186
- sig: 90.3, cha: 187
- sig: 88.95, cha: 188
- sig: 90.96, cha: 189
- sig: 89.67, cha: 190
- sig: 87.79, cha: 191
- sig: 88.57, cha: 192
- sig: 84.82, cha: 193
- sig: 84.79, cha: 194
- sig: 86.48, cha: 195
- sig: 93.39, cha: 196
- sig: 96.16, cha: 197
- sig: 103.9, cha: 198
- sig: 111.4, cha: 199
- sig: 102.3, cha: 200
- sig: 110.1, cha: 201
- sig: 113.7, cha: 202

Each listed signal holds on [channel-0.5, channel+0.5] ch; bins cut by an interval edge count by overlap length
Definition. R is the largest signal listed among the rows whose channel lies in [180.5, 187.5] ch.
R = 112.6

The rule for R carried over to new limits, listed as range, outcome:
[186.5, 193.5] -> 90.96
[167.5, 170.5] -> 124.4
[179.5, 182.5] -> 116.5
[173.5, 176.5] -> 114.6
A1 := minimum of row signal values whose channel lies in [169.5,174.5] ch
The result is 113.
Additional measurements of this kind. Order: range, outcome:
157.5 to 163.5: 116.2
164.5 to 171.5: 110.7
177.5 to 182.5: 105.5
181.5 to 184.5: 101.4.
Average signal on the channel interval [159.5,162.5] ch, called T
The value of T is 121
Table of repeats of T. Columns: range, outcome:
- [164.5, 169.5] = 116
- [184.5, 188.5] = 94.2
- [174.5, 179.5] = 114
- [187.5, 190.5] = 89.9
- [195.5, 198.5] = 97.8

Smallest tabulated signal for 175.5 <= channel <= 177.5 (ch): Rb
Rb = 114.6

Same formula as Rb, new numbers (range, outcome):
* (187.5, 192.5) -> 87.79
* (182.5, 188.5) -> 88.95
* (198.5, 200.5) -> 102.3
